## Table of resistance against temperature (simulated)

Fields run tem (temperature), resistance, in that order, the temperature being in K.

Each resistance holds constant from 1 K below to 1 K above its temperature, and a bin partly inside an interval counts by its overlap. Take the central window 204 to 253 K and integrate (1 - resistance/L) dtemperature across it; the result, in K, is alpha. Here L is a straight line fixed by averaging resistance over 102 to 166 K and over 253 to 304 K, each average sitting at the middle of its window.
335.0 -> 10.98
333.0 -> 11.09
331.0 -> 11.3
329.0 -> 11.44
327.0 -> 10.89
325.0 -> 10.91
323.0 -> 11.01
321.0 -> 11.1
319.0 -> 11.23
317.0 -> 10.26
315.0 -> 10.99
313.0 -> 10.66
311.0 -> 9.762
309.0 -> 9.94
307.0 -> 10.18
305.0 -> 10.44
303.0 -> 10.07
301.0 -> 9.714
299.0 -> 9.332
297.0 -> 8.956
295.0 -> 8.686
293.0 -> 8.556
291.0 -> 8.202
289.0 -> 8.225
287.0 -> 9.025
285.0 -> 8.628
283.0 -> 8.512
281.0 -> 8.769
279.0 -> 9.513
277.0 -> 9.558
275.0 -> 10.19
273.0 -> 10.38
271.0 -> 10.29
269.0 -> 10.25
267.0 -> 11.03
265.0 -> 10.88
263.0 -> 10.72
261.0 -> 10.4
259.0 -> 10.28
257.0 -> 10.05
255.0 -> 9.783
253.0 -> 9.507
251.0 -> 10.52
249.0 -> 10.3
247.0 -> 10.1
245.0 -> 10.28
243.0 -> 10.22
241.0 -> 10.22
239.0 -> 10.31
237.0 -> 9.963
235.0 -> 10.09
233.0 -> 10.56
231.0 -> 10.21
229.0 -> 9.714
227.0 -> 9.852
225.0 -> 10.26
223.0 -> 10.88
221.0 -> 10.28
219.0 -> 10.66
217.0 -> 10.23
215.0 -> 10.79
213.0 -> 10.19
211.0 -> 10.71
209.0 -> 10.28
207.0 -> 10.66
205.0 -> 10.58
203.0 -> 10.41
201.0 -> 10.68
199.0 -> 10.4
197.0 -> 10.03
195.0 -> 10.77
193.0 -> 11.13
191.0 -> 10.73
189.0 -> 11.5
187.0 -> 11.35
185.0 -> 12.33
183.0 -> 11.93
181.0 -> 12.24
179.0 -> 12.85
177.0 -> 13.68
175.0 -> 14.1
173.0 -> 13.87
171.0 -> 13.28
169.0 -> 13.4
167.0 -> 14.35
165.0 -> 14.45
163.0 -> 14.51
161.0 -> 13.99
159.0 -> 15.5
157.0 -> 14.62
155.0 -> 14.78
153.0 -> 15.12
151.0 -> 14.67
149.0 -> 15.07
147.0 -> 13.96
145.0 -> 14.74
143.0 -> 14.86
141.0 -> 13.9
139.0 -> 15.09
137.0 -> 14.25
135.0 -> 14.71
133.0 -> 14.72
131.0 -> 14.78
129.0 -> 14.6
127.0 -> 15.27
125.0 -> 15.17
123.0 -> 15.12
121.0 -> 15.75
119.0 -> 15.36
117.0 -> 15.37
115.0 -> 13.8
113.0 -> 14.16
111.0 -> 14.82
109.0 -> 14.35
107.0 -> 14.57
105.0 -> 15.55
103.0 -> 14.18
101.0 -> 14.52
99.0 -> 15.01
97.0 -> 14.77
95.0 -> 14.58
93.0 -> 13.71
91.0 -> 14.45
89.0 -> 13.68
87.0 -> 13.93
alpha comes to 4.5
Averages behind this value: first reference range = 14.7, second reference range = 9.6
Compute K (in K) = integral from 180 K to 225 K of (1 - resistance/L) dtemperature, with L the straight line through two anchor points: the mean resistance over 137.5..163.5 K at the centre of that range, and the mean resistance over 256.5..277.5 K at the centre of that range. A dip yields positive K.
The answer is 6.78 K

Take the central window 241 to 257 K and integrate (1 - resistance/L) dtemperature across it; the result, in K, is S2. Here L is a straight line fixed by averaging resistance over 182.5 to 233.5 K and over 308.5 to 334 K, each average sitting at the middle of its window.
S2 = 0.9 K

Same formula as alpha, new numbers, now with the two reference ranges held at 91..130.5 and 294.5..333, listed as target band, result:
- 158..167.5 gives -0.64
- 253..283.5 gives 3.58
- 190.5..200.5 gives 1.80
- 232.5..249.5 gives 2.49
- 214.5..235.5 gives 3.40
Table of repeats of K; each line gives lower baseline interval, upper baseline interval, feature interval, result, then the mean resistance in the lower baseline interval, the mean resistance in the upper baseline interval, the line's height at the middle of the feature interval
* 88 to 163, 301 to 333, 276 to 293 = 3.83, 14.7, 10.7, 11.3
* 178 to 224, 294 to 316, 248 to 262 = 0.37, 10.9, 9.88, 10.4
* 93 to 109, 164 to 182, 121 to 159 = -1.95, 14.7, 13.6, 14.1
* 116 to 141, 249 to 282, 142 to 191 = -0.30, 15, 10.1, 13.6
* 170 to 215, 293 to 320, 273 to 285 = 1.16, 11.5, 9.96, 10.3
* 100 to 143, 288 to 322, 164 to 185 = -0.05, 14.8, 9.78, 13.3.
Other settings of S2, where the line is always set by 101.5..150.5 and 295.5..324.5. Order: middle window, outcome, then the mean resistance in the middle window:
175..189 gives 1.0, 12.5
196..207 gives 2.1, 10.4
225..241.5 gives 2.7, 10.1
